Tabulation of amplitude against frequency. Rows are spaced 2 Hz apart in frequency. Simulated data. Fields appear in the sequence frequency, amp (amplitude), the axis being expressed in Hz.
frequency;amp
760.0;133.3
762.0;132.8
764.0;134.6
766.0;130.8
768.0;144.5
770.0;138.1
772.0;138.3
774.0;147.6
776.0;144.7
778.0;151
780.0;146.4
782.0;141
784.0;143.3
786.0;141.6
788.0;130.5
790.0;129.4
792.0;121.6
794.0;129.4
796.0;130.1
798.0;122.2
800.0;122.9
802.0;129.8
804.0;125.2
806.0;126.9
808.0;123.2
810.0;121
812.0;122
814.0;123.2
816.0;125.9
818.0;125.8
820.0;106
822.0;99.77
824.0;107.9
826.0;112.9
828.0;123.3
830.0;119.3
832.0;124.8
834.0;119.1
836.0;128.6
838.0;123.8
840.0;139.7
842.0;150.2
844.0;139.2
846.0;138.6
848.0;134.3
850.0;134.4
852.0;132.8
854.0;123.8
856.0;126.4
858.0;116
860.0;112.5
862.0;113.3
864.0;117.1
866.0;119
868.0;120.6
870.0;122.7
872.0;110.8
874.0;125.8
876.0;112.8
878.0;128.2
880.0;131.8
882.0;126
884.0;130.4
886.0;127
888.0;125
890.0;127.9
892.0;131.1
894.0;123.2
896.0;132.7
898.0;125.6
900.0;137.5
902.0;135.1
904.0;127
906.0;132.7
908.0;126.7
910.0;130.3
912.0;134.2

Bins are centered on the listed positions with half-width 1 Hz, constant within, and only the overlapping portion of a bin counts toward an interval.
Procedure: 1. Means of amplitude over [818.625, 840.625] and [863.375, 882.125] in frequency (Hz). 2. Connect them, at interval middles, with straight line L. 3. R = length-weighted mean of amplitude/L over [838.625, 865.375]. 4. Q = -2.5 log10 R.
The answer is -0.08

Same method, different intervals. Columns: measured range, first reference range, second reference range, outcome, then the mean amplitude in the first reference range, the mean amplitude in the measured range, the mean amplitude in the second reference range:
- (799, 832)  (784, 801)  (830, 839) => 0.056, 129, 120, 124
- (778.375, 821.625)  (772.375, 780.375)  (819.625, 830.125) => 0.012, 147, 128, 111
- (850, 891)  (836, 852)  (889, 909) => 0.089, 136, 123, 130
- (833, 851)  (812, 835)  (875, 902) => -0.118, 117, 134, 128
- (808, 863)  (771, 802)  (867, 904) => 0.061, 136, 124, 126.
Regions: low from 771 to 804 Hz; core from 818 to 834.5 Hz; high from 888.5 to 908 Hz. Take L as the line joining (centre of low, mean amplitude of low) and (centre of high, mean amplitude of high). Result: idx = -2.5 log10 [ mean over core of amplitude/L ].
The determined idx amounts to 0.164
